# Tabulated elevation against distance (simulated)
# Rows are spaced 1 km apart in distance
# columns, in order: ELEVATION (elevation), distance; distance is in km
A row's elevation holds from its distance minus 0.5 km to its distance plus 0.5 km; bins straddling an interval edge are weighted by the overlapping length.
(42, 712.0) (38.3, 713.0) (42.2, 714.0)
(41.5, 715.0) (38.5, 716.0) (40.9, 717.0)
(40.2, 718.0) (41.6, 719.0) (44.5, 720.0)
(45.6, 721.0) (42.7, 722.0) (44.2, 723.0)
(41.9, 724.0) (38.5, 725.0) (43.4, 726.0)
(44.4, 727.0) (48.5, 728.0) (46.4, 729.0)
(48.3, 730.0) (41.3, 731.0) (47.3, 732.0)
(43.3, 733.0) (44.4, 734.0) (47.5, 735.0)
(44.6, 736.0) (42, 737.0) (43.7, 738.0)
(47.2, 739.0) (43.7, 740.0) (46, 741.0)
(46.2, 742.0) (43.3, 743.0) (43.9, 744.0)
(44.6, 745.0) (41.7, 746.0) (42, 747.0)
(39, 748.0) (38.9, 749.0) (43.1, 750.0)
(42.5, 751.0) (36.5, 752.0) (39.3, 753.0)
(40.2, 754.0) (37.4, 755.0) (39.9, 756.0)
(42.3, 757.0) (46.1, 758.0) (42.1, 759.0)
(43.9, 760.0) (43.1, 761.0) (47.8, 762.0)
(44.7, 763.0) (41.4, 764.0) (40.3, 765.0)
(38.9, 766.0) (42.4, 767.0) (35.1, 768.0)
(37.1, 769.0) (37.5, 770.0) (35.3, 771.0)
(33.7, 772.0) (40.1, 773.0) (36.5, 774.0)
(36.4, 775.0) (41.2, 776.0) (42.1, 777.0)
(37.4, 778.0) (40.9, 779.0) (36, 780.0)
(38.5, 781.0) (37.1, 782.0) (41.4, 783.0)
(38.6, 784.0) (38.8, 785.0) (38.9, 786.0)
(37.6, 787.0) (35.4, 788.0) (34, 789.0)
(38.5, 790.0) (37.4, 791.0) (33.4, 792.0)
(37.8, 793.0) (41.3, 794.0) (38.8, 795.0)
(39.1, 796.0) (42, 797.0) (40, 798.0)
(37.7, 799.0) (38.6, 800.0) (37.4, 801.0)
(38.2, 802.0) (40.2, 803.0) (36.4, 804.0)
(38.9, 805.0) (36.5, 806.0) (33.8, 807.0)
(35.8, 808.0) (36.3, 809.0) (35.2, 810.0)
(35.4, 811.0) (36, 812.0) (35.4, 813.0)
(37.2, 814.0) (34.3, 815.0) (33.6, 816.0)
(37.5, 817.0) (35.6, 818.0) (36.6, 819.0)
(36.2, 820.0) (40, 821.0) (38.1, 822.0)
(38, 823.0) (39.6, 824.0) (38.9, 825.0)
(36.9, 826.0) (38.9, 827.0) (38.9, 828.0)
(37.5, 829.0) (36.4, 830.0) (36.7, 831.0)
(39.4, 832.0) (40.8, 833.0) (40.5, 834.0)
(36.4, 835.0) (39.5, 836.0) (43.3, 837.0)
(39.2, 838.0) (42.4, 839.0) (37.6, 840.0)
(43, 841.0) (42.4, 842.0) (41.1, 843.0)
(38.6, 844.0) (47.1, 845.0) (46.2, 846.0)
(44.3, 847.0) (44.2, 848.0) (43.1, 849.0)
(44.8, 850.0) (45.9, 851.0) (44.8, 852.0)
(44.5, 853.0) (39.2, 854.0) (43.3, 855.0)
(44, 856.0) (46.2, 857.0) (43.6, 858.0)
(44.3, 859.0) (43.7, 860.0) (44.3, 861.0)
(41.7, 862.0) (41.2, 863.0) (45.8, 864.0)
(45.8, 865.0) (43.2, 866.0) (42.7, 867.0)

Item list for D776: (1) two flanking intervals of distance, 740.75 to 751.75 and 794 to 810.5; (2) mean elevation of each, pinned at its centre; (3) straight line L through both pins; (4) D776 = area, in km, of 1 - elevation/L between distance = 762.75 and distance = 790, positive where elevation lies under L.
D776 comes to 1.17 km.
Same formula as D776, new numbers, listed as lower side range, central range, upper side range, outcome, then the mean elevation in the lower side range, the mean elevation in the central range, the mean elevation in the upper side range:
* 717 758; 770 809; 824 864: 4.1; 43.1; 37.9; 41.7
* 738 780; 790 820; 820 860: 2.9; 41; 37.1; 41.2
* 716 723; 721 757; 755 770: -0.9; 42.4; 43.1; 41.5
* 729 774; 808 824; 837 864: 2.4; 42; 36.4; 43.2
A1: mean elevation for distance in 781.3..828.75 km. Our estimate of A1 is 37.5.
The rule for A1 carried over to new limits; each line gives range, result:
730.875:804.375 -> 40.4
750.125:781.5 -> 39.9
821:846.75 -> 39.9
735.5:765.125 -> 42.6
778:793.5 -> 37.6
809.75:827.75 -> 36.9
